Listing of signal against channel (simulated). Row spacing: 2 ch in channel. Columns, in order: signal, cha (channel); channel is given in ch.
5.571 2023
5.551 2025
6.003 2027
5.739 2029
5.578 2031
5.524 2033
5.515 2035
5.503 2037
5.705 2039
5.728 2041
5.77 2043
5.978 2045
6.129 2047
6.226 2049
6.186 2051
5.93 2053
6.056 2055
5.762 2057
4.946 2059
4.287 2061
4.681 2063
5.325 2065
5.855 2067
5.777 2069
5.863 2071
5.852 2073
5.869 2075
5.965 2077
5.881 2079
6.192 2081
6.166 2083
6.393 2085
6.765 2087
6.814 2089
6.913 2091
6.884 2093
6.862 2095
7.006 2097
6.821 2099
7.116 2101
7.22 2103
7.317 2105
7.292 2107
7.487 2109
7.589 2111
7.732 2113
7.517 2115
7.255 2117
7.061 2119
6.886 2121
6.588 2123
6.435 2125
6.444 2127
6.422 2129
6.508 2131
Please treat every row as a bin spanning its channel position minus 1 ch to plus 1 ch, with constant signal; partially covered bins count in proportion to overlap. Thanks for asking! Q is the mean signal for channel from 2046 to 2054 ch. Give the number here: 6.12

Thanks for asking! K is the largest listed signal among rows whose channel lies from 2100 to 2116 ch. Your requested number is 7.732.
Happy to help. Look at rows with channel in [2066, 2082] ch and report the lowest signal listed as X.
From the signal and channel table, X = 5.777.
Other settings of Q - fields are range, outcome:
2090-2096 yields 6.89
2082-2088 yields 6.44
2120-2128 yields 6.59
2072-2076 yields 5.86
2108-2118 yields 7.52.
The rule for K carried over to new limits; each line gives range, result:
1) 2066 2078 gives 5.965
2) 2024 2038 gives 6.003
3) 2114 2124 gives 7.517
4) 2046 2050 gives 6.226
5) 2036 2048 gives 6.129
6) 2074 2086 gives 6.393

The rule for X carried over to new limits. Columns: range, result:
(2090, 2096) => 6.862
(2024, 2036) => 5.515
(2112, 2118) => 7.255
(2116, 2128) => 6.435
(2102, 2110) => 7.22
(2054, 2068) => 4.287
